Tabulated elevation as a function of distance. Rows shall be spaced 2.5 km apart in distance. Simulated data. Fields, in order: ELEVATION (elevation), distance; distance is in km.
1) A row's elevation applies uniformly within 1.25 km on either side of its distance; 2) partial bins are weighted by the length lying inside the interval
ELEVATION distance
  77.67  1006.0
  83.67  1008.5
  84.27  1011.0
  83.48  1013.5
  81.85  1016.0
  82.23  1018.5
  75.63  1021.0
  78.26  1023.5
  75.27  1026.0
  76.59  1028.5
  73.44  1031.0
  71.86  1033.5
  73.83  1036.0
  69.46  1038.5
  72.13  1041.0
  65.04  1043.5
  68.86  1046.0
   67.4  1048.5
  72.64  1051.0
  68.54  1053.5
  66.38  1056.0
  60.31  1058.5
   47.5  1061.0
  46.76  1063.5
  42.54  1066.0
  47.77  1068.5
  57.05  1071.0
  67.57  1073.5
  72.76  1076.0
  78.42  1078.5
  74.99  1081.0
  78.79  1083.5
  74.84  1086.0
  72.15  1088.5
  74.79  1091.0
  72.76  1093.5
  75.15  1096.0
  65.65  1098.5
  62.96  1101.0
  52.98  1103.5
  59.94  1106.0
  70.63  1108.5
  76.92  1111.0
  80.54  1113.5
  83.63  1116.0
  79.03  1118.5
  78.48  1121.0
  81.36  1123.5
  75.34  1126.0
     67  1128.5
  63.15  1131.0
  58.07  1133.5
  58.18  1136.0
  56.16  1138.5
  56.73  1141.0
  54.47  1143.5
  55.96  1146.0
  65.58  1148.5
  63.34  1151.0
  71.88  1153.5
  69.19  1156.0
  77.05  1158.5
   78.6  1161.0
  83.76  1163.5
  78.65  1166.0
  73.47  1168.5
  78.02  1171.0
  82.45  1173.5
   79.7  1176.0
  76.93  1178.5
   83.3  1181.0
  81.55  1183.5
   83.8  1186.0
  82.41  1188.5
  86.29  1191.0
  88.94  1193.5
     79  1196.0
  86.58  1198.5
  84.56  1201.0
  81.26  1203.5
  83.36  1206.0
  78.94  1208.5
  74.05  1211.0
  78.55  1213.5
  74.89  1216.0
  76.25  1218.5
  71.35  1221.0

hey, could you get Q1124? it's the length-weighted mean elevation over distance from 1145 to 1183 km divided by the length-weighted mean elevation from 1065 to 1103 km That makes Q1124 1.10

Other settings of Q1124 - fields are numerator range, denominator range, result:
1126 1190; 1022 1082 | 1.07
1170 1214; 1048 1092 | 1.26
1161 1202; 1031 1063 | 1.22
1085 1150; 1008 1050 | 0.90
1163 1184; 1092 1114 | 1.17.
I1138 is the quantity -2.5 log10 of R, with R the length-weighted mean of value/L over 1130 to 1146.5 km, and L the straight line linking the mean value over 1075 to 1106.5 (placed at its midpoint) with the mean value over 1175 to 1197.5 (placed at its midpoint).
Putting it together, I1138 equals 0.31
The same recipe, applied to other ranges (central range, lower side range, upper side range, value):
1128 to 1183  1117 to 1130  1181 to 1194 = 0.15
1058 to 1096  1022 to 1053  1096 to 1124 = 0.11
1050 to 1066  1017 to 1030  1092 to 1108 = 0.22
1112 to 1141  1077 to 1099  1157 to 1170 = 0.09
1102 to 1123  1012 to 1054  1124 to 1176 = -0.04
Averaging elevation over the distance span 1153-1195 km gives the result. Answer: 79.9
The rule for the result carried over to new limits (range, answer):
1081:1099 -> 73.9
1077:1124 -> 73.2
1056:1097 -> 65.2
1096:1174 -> 69.6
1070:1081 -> 69.9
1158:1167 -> 79.7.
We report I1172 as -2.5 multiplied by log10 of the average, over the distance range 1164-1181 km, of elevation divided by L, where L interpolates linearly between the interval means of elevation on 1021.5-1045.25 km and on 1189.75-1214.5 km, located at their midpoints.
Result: 0.02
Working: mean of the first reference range 72.9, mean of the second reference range 82.2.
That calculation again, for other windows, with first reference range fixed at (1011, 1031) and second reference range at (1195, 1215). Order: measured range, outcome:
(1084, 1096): 0.078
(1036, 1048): 0.145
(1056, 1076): 0.402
